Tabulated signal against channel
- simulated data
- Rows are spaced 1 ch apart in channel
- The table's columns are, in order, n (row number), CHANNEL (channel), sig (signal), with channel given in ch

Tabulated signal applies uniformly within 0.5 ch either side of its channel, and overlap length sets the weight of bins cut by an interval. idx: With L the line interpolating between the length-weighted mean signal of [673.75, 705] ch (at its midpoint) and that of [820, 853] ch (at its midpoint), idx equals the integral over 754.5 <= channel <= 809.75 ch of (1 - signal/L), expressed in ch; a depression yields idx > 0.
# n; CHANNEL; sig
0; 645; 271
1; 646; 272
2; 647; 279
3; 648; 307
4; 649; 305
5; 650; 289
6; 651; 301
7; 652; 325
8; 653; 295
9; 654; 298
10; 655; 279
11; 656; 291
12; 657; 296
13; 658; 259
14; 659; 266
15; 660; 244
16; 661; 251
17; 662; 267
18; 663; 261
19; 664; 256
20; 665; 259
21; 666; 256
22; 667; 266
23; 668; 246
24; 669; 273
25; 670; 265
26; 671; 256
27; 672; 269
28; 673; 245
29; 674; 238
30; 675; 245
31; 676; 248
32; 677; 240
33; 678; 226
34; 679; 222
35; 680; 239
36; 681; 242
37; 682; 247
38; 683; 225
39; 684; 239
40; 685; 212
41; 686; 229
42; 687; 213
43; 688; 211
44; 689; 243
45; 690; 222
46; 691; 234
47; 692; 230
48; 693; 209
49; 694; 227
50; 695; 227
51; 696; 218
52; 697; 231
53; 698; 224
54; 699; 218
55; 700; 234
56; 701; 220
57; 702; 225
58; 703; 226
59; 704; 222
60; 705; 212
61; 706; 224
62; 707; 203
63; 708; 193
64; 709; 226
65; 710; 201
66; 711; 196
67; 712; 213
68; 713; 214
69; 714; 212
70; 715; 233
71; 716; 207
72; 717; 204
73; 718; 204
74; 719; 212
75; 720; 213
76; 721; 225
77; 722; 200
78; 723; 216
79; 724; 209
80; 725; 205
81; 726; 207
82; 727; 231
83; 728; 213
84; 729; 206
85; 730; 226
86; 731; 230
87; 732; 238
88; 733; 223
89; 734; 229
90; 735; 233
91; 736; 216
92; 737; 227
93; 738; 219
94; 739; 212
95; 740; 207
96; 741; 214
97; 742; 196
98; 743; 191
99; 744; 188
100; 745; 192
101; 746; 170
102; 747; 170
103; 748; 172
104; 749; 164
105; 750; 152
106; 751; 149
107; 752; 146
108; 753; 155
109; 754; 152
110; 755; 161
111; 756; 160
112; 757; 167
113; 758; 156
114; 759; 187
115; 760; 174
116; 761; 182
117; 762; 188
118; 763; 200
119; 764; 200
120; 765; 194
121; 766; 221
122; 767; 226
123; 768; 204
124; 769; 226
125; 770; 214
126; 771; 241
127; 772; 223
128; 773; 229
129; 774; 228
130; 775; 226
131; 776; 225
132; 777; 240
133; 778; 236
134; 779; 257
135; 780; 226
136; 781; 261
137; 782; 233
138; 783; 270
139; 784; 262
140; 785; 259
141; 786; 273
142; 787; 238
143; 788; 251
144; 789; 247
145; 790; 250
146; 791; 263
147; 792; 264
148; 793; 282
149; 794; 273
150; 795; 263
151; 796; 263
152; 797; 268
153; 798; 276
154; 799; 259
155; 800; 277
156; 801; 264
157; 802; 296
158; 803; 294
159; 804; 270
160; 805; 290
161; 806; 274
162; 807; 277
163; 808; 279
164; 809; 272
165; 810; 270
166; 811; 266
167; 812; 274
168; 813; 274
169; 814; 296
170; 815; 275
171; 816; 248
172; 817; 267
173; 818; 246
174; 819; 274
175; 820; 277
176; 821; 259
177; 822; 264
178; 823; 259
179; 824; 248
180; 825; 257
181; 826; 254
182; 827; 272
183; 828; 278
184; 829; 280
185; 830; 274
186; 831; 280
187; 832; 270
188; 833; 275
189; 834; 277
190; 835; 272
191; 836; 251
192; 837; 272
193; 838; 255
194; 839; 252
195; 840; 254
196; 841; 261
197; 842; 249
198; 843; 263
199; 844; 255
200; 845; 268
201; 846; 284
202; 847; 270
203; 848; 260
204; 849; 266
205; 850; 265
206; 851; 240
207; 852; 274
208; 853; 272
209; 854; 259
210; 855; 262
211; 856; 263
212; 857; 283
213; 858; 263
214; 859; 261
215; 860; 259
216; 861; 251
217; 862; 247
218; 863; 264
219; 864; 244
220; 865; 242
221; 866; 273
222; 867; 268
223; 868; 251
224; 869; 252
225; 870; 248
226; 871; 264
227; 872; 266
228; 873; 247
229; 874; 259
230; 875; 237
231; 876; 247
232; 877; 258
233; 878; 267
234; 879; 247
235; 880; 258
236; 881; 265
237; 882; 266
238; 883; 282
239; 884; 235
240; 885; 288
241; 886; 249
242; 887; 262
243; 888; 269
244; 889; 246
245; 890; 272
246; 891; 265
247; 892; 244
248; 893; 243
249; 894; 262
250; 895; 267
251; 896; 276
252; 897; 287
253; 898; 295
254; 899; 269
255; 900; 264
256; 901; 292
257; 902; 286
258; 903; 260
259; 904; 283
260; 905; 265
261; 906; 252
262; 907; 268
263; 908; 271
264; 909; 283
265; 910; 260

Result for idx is 2.8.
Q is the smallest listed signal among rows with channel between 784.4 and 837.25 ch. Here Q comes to 238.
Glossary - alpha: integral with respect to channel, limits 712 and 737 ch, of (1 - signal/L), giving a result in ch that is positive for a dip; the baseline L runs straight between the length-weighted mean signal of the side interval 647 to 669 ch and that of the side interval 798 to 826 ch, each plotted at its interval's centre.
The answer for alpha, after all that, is 5.2 ch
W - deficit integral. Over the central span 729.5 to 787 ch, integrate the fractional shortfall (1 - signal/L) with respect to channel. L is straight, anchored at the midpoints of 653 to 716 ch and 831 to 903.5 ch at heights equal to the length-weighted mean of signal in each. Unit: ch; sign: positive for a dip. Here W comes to 9.3 ch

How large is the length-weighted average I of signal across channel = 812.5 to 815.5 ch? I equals 282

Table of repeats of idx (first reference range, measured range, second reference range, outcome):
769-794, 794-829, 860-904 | -2.75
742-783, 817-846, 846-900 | -3.32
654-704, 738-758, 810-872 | 6.06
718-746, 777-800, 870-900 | -2.68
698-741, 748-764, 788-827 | 4.75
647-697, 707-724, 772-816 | 3.05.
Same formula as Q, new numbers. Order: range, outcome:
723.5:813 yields 146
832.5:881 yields 237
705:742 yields 193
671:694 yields 209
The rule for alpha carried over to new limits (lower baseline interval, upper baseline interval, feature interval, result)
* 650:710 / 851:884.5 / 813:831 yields -0.86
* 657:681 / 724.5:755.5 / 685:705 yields 0.72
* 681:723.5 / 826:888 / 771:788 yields -0.18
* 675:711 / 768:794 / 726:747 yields 2.02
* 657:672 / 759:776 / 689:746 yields 4.64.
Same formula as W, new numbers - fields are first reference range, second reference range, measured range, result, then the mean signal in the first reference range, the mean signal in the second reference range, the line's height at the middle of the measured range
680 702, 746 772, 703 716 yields 0.1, 227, 183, 215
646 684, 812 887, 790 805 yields -0.5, 264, 262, 263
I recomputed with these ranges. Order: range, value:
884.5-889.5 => 263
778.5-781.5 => 248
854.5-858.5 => 268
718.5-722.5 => 212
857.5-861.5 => 258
